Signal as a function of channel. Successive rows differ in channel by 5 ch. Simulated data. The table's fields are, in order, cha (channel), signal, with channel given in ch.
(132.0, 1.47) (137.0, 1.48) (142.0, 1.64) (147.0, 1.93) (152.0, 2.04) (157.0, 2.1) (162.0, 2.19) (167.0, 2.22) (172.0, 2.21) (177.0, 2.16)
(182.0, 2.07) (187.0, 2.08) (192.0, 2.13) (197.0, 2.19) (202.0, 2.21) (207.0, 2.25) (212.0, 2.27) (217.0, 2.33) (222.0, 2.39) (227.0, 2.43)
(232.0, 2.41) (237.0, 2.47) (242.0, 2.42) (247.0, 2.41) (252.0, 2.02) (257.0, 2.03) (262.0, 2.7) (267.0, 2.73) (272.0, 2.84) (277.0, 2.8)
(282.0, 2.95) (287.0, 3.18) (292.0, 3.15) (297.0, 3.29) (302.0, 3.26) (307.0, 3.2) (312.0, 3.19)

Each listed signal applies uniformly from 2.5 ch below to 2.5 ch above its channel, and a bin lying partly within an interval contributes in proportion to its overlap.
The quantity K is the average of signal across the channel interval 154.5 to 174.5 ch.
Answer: 2.18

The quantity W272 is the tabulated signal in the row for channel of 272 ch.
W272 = 2.84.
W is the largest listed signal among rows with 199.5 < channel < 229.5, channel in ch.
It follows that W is 2.43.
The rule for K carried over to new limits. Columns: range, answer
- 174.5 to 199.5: 2.13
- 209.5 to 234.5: 2.37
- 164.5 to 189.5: 2.15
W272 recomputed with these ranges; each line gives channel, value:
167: 2.22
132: 1.47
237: 2.47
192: 2.13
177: 2.16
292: 3.15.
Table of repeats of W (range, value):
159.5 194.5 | 2.22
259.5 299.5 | 3.29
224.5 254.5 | 2.47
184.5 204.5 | 2.21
